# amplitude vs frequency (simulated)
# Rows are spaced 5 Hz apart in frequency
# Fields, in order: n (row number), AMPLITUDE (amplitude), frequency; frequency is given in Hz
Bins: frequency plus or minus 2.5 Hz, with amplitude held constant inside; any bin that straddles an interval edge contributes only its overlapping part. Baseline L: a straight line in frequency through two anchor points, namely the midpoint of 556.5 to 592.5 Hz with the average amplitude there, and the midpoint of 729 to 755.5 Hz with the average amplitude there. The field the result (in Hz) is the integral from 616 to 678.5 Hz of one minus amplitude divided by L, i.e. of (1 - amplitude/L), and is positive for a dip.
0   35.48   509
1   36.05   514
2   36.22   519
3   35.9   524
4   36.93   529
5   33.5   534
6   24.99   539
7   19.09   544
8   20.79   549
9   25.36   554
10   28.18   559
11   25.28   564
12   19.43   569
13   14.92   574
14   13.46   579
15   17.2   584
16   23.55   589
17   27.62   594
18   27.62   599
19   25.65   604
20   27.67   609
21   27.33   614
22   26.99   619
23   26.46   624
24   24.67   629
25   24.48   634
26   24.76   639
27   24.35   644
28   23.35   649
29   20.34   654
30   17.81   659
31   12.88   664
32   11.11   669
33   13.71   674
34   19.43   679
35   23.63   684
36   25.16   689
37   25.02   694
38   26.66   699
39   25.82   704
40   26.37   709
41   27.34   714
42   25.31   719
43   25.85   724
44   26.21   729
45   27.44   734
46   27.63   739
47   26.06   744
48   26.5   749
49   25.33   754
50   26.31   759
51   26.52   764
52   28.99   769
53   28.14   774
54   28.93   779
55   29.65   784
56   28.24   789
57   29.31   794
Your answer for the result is 5.61 Hz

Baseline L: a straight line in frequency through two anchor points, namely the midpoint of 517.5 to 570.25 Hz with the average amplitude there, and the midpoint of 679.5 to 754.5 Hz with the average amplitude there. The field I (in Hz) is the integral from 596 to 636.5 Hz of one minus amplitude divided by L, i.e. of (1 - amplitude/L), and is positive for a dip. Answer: 1.0 Hz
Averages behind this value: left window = 27.8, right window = 25.9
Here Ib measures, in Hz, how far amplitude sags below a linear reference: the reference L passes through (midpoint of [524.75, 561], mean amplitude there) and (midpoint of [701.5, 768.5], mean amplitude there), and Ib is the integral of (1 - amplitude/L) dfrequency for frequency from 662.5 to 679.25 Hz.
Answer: 8.2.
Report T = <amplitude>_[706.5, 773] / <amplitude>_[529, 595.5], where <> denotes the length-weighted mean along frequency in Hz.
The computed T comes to 1.16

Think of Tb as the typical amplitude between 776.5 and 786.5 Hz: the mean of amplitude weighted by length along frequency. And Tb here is 29.3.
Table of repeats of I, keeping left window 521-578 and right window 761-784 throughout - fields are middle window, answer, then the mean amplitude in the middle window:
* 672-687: 4.3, 19.3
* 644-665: 5.6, 19.7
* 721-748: 1.2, 26.6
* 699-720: 0.9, 26.3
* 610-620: -0.3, 27.3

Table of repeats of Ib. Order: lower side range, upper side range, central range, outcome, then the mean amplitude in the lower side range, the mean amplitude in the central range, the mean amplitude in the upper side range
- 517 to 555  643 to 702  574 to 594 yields 5.4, 29.2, 18.9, 20.2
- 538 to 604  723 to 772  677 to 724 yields 0.8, 22.2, 25.1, 26.7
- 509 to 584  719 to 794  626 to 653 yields 2.7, 26.4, 24.1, 27.3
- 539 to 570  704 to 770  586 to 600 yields -1.0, 23.4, 25.8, 26.5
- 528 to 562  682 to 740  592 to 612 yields -0.6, 26.5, 27.1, 26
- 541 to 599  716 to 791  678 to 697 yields 1.1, 21.7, 23.7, 27.1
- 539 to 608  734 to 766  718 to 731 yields 0.0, 22.4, 25.8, 26.5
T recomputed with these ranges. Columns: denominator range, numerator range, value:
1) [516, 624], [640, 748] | 0.90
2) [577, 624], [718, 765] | 1.08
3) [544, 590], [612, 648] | 1.23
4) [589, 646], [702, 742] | 1.02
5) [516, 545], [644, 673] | 0.55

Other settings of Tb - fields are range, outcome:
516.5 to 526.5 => 36.1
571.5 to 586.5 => 15.2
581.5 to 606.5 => 24.3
